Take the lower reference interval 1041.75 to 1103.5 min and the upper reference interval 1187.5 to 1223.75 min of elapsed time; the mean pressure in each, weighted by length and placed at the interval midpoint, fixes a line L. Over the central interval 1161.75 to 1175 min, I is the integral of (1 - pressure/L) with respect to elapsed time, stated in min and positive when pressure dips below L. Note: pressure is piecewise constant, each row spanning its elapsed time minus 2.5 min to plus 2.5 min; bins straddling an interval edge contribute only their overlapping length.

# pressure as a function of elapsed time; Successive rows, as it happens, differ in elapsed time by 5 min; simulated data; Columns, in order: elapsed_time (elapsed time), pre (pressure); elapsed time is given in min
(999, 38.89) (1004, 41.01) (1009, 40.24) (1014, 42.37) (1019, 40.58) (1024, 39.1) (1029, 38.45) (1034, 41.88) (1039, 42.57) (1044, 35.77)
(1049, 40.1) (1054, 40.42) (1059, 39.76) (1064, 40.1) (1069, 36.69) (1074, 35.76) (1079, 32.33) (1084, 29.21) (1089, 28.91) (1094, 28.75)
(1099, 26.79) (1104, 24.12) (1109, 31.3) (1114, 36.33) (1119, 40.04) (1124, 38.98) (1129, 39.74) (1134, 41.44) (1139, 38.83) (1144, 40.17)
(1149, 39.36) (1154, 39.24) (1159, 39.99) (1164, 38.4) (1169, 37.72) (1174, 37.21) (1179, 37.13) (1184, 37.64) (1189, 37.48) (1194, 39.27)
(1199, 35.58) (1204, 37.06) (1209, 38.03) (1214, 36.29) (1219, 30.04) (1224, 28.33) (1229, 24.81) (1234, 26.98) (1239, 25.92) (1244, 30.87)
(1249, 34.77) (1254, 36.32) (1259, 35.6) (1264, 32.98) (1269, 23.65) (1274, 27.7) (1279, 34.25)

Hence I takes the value -0.9 min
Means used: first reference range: 34.2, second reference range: 35.7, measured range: 37.8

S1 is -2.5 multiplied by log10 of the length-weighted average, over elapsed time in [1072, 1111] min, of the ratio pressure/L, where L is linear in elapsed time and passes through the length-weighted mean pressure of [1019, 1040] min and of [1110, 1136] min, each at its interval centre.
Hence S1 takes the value 0.311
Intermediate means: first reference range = 40.4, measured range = 29.5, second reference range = 38.8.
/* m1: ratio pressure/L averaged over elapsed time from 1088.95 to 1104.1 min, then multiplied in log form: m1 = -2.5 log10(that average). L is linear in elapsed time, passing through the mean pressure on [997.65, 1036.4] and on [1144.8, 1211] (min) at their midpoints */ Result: 0.39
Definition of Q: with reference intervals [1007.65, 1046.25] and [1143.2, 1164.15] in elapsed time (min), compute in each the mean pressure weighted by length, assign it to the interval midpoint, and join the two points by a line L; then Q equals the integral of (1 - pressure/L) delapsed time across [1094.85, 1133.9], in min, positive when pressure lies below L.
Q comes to 5.4 min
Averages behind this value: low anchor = 40.1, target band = 34.1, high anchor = 39.5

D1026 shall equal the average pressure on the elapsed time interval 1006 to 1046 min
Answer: 40.2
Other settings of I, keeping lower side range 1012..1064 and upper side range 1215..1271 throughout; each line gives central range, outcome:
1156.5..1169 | -1.76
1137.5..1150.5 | -1.68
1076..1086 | 1.82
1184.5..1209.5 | -3.85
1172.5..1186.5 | -1.70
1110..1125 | -0.59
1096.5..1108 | 3.35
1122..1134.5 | -1.45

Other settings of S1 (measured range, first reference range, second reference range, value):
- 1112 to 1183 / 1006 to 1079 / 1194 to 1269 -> -0.10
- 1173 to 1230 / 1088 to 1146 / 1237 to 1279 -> -0.08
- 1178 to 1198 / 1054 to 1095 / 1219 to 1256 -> -0.21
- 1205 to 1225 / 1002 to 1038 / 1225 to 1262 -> -0.06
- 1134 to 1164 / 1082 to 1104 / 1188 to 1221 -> -0.23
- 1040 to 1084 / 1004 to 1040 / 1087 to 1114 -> -0.08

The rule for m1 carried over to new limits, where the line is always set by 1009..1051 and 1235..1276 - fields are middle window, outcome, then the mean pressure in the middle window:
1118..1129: -0.09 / 39.5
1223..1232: 0.21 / 26.3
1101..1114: 0.25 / 29.3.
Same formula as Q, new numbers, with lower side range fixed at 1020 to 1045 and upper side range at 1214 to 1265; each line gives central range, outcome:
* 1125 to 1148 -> -3.0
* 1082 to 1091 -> 2.0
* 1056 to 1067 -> -0.3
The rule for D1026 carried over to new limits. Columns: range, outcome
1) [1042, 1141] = 35.2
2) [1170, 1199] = 37.6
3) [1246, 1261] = 35.4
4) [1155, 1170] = 38.9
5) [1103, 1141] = 36.8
